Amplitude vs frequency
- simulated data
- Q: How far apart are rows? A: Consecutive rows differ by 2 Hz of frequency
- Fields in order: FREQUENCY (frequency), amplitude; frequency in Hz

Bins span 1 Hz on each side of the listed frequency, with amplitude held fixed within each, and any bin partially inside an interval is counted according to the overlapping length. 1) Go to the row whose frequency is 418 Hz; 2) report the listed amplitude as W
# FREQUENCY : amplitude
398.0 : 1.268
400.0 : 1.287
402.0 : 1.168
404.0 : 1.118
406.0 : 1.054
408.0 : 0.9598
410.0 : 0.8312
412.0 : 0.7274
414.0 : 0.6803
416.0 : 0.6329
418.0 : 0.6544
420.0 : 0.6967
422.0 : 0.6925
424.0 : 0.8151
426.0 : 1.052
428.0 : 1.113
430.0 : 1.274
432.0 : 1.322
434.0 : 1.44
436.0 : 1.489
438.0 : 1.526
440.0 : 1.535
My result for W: 0.6544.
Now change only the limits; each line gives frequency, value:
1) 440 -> 1.535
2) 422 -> 0.6925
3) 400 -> 1.287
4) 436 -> 1.489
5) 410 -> 0.8312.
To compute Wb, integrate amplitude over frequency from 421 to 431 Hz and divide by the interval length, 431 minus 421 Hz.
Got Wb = 0.989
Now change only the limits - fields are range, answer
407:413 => 0.839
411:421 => 0.678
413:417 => 0.657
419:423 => 0.695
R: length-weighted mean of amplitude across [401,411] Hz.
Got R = 1.03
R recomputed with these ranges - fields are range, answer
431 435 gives 1.38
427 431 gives 1.19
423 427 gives 0.934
